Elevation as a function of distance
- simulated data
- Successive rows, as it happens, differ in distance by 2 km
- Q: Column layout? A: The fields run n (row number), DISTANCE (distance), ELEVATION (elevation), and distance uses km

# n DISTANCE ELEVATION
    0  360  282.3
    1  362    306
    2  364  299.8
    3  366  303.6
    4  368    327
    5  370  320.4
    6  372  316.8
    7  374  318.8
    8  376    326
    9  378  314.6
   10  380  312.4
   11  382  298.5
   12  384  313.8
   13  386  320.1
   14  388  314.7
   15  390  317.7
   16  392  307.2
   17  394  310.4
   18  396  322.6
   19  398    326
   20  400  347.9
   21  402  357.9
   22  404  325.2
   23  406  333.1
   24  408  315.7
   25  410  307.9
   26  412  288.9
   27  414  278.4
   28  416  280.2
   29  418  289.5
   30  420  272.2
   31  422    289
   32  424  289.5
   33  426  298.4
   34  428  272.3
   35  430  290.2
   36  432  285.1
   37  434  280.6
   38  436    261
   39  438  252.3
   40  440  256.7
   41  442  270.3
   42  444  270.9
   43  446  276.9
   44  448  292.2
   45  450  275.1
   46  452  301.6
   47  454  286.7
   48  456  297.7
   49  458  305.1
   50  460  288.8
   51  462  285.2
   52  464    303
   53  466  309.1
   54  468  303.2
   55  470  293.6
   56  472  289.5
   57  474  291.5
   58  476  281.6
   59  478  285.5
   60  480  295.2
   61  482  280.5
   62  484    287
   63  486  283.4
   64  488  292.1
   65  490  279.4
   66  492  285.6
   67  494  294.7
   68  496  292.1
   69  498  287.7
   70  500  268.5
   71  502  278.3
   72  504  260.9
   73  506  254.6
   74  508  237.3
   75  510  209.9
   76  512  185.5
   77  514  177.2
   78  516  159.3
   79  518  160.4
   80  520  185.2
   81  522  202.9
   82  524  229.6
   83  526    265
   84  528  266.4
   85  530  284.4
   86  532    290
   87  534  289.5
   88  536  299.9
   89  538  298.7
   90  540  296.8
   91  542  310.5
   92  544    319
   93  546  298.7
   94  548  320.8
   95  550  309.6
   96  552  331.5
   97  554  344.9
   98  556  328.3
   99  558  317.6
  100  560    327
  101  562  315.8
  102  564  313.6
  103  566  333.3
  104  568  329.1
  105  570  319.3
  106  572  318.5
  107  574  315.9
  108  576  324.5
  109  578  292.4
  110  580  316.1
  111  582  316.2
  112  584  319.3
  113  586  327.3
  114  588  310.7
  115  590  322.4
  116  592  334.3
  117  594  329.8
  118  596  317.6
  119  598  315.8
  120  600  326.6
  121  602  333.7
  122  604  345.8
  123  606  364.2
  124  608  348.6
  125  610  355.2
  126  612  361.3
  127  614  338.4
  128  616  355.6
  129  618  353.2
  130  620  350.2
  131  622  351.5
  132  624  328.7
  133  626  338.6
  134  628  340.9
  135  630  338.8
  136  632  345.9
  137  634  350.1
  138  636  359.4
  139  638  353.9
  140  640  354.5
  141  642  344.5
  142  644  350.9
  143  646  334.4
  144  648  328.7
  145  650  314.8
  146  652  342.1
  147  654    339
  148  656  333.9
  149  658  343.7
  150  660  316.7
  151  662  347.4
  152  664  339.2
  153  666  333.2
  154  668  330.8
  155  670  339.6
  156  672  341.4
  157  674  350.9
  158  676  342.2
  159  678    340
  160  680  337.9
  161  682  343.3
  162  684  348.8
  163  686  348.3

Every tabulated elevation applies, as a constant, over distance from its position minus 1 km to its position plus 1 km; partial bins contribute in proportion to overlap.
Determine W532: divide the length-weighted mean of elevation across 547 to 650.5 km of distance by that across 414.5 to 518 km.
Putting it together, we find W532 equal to 1.22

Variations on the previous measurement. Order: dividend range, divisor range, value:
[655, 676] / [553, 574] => 1.04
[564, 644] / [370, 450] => 1.12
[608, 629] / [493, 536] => 1.43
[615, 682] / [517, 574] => 1.16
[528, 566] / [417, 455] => 1.11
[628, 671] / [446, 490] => 1.17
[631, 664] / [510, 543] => 1.41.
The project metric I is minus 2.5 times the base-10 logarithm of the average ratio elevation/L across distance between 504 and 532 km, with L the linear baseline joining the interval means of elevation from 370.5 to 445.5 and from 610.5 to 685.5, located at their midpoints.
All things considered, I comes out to 0.402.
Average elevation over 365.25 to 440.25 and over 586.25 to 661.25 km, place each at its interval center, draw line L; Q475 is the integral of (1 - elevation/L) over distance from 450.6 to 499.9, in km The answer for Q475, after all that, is 3.9 km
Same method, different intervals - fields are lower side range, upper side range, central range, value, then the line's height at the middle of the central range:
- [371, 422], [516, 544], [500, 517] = 2.8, 267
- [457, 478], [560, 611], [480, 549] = 9.9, 307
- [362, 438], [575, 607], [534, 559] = 0.5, 320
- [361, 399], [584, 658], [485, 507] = 3.2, 327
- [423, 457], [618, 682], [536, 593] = -0.3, 316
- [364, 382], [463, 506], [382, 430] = 0.0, 307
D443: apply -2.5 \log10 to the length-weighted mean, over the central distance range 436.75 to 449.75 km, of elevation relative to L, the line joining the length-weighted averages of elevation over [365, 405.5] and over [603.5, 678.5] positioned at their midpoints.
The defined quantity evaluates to 0.20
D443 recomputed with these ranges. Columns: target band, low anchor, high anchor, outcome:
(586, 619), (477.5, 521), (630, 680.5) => -0.092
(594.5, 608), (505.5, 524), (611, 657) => -0.106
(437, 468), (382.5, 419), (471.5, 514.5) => 0.012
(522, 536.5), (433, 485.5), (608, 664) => 0.148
